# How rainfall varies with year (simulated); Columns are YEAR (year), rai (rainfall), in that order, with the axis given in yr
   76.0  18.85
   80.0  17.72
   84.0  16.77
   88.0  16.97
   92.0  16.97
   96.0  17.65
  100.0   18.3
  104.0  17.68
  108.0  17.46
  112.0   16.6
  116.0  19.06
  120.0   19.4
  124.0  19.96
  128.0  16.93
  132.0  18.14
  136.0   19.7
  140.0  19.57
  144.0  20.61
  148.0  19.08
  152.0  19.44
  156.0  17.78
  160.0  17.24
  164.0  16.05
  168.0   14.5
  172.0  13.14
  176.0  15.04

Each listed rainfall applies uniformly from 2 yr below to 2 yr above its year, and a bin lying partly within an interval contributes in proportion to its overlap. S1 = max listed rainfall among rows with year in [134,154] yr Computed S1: 20.61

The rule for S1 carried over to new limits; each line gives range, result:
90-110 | 18.3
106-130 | 19.96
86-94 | 16.97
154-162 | 17.78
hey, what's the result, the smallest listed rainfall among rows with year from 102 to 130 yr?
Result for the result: 16.6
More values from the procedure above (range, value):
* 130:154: 18.14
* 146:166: 16.05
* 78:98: 16.77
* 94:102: 17.65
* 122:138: 16.93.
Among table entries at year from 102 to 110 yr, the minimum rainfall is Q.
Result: 17.46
